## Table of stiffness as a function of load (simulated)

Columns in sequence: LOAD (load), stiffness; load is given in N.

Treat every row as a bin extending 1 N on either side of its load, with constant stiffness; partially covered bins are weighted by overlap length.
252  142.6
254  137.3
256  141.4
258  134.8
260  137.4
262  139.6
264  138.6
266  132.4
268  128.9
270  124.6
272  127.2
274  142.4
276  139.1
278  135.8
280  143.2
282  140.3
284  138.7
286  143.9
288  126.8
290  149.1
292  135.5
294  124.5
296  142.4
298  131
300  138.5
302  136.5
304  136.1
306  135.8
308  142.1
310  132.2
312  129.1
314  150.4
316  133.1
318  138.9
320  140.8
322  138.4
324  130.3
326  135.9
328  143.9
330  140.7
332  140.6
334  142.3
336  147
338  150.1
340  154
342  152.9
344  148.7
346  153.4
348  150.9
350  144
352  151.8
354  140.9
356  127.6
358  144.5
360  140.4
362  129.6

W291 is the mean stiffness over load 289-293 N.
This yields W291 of 142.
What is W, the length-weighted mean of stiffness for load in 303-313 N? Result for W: 135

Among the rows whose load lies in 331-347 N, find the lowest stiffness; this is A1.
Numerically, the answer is 140.6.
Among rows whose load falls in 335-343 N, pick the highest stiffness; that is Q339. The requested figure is 154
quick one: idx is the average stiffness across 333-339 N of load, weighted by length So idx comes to 146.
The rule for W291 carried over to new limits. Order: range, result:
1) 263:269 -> 133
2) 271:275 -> 135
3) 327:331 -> 142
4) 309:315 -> 137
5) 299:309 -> 138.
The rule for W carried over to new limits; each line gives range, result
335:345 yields 151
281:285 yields 140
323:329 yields 137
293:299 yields 133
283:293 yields 139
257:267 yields 137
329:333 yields 141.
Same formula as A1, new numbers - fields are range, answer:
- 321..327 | 130.3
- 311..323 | 129.1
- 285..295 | 124.5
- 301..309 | 135.8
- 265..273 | 124.6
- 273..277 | 139.1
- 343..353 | 144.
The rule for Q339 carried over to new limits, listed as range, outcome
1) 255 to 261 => 141.4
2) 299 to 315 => 150.4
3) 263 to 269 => 138.6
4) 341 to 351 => 153.4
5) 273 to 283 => 143.2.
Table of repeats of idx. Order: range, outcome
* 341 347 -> 152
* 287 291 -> 138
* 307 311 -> 137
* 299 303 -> 138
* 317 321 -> 140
